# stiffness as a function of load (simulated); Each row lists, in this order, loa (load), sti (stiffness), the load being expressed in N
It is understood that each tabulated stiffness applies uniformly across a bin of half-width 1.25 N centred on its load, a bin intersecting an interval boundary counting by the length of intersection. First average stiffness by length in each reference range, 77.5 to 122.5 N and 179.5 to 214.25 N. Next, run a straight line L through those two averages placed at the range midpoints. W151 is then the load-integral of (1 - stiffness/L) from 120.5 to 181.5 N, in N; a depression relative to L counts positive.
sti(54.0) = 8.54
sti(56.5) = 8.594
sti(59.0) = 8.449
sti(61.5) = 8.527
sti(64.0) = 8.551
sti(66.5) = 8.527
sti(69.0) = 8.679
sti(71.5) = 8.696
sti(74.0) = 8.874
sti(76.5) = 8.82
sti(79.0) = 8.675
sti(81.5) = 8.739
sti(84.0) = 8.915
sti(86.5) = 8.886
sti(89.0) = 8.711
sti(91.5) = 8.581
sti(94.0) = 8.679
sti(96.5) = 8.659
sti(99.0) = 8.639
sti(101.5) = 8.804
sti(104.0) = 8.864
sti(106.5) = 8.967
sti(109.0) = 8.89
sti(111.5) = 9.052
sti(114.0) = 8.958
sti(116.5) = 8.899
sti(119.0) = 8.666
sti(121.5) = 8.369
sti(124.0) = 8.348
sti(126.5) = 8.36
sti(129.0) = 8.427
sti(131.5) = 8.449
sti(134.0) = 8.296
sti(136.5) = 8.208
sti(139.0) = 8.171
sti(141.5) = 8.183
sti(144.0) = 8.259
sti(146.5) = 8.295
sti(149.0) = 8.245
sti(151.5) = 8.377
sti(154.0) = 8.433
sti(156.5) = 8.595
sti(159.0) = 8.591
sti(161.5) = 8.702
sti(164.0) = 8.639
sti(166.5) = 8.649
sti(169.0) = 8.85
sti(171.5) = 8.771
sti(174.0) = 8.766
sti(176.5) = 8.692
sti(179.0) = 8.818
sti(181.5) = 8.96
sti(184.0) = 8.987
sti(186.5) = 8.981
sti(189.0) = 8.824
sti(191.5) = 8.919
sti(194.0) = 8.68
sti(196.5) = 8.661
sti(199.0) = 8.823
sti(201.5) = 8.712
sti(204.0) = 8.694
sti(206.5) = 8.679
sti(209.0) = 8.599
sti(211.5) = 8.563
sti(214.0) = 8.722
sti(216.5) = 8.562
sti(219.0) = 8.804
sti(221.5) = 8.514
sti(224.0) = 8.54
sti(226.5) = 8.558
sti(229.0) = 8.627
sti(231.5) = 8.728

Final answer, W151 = 2.0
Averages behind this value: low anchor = 8.78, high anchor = 8.77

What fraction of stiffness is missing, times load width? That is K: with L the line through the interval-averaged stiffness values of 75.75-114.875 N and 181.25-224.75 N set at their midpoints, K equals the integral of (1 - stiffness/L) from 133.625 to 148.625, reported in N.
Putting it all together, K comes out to 0.9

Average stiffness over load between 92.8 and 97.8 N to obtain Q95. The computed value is 8.67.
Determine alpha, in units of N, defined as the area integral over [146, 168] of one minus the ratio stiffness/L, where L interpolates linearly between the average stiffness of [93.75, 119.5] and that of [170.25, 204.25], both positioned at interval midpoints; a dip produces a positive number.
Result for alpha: 0.8 N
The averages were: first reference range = 8.84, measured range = 8.51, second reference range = 8.81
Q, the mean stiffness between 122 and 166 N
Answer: 8.39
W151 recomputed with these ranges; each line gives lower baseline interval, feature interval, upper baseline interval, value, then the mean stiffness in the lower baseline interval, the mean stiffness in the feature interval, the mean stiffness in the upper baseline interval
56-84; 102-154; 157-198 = 1.24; 8.66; 8.52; 8.78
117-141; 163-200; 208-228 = -1.26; 8.38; 8.8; 8.61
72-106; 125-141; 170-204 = 0.86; 8.76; 8.31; 8.81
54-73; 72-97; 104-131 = -0.38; 8.58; 8.76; 8.69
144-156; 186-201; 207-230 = -0.51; 8.35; 8.8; 8.61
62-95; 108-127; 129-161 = -0.45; 8.71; 8.7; 8.35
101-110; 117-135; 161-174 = 0.81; 8.89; 8.44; 8.73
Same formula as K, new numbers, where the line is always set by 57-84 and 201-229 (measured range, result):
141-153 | 0.5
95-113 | -0.4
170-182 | -0.2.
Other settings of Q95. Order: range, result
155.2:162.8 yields 8.63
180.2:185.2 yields 8.97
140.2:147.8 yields 8.25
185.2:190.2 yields 8.9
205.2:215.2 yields 8.64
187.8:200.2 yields 8.78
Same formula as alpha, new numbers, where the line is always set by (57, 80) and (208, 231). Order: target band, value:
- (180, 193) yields -0.46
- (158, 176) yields -0.18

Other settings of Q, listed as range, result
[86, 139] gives 8.64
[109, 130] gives 8.65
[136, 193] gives 8.61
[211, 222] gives 8.65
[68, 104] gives 8.74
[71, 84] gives 8.78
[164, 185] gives 8.8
